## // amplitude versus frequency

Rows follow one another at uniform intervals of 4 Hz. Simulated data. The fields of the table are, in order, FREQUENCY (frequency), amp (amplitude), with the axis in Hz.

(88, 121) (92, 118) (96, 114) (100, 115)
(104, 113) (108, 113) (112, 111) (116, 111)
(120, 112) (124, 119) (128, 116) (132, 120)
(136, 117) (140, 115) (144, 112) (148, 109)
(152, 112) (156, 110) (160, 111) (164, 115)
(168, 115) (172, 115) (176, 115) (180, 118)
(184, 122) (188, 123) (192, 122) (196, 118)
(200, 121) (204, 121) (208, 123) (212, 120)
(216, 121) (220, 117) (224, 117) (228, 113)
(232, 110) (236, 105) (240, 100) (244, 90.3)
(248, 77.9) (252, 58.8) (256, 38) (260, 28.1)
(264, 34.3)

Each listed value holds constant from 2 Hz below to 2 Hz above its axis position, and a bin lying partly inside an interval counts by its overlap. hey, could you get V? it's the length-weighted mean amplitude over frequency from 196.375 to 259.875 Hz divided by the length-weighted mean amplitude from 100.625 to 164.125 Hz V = 0.9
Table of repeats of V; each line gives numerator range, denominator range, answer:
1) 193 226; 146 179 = 1.06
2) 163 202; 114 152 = 1.04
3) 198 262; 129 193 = 0.84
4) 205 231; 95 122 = 1.05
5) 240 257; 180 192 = 0.59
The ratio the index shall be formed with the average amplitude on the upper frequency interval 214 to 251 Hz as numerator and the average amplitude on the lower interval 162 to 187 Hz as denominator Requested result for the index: 0.9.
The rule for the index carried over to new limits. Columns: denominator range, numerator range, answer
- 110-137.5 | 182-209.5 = 1.05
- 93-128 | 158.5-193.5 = 1.03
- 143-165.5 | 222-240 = 0.99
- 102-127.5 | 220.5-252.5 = 0.88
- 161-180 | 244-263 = 0.47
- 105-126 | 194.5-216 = 1.07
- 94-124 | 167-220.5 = 1.06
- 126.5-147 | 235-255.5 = 0.71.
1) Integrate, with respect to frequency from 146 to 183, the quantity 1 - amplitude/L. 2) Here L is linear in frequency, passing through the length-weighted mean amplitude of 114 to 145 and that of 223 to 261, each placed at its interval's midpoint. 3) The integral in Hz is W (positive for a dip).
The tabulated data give -2.8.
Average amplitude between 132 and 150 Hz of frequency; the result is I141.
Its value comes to 114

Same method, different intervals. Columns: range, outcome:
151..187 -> 115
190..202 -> 120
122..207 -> 117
